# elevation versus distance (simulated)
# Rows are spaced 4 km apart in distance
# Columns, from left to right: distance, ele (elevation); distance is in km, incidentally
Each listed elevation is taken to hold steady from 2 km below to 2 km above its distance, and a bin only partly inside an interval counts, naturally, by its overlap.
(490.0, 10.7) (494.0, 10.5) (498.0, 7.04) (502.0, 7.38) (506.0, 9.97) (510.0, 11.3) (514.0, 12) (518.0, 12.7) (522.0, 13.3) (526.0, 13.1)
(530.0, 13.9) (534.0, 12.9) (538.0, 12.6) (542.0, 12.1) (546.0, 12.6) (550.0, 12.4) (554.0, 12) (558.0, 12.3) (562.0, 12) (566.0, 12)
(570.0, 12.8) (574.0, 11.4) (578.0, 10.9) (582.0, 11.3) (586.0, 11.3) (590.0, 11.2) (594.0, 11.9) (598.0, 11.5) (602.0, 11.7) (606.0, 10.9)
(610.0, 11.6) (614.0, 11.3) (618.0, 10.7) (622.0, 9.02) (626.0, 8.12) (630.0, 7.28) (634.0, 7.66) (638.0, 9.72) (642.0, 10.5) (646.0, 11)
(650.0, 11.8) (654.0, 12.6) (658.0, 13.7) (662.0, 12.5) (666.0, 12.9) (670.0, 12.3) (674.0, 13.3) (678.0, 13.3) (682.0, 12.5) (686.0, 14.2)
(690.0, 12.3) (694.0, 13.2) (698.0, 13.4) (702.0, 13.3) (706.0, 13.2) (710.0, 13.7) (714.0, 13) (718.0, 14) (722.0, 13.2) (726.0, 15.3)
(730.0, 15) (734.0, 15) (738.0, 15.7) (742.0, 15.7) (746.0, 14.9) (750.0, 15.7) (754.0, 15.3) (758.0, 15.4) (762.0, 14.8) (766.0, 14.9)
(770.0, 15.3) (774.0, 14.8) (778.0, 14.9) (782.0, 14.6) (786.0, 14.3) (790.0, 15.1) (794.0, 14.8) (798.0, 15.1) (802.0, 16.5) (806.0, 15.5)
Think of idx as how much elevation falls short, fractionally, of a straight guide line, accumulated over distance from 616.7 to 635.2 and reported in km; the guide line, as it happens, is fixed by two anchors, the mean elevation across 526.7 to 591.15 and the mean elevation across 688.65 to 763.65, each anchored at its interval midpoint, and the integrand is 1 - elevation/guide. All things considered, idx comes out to 6.4 km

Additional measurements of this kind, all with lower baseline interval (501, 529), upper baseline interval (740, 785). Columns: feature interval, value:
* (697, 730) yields 1.6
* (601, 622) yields 3.2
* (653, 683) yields 1.9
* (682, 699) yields 1.1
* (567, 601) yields 2.8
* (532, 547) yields -0.7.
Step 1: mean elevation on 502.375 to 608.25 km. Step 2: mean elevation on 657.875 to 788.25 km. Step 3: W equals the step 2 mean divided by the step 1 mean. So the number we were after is 1.18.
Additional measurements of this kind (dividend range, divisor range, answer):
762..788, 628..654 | 1.50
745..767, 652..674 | 1.18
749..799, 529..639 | 1.33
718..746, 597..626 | 1.39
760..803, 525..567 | 1.19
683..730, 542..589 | 1.14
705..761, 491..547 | 1.28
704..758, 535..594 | 1.22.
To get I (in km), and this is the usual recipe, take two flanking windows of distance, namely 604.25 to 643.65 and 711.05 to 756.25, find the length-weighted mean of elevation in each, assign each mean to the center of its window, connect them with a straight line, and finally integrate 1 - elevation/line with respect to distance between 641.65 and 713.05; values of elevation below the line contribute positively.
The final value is -4.10 km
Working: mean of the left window 9.66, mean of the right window 14.8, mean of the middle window 12.8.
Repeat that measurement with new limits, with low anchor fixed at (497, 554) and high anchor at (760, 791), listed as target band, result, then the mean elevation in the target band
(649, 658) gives 0.5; 12.6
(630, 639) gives 3.3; 8.26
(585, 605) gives 1.8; 11.5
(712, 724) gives 0.6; 13.4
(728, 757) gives -1.8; 15.3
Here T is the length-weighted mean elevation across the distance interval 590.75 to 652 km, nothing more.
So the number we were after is 10.3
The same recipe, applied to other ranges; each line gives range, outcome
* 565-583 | 11.7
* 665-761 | 14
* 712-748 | 14.6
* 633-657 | 10.8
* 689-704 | 13.1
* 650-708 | 13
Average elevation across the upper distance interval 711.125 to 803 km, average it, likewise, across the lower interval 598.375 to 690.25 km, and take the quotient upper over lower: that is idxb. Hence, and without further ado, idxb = 1.32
